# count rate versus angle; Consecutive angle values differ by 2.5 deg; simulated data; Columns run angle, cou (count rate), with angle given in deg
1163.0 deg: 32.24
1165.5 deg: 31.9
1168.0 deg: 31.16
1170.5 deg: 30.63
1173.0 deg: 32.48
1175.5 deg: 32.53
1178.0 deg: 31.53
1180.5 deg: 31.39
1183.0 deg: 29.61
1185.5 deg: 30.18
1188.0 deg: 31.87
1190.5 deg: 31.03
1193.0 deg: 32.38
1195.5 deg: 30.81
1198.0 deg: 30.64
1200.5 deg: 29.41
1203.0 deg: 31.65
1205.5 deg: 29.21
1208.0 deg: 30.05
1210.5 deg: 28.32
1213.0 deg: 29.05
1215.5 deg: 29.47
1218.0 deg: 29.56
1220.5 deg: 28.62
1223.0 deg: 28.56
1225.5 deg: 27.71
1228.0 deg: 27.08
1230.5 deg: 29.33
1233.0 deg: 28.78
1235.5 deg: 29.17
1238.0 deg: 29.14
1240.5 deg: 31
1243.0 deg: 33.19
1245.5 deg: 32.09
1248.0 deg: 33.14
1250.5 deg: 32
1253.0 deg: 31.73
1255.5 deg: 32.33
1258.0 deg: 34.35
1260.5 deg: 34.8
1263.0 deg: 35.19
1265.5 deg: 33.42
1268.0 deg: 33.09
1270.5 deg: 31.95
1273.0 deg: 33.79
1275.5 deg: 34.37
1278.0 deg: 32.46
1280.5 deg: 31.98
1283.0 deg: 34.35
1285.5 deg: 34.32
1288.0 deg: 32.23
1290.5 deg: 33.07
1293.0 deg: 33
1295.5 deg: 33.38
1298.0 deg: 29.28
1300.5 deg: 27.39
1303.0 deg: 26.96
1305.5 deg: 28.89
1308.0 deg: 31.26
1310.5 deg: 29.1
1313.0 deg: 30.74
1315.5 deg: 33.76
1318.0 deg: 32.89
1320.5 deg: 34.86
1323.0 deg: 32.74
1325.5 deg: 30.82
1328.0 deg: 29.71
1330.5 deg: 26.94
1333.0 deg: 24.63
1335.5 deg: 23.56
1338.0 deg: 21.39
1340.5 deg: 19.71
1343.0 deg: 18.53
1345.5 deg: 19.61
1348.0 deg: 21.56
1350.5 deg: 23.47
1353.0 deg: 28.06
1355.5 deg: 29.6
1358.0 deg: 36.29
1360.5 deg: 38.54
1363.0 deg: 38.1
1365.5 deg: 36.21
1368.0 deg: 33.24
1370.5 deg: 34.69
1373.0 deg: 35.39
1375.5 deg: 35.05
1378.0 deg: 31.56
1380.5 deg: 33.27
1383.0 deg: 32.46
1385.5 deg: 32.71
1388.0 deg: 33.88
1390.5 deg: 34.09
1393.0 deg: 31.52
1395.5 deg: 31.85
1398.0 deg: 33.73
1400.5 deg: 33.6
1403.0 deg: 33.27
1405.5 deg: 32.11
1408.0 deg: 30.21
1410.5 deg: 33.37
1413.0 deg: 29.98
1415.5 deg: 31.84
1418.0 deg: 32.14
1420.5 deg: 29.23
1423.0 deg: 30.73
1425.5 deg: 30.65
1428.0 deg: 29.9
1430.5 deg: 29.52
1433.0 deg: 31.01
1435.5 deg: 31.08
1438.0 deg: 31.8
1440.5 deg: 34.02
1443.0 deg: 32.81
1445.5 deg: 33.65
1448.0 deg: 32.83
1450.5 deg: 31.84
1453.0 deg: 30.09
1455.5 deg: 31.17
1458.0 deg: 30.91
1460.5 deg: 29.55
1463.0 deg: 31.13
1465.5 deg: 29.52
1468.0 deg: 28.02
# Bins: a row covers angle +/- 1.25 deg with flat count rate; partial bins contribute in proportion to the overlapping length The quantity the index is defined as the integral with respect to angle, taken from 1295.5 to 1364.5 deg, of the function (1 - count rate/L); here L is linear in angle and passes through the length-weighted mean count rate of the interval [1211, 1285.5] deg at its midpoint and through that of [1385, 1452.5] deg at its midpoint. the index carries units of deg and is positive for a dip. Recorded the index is 6.8 deg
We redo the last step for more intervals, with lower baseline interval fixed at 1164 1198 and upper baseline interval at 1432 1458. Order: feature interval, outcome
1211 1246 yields 2.3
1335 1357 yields 6.1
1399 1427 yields 0.3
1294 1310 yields 1.0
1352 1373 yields -1.8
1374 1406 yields -1.2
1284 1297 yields -0.6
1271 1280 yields -0.5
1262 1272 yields -0.6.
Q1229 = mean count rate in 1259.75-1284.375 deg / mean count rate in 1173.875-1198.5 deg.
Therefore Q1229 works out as 1.07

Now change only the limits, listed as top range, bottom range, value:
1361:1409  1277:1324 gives 1.06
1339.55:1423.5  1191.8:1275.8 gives 1.01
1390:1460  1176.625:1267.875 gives 1.03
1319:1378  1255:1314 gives 0.91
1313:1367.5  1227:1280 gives 0.90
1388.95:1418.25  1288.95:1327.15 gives 1.04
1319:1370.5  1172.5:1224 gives 0.94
